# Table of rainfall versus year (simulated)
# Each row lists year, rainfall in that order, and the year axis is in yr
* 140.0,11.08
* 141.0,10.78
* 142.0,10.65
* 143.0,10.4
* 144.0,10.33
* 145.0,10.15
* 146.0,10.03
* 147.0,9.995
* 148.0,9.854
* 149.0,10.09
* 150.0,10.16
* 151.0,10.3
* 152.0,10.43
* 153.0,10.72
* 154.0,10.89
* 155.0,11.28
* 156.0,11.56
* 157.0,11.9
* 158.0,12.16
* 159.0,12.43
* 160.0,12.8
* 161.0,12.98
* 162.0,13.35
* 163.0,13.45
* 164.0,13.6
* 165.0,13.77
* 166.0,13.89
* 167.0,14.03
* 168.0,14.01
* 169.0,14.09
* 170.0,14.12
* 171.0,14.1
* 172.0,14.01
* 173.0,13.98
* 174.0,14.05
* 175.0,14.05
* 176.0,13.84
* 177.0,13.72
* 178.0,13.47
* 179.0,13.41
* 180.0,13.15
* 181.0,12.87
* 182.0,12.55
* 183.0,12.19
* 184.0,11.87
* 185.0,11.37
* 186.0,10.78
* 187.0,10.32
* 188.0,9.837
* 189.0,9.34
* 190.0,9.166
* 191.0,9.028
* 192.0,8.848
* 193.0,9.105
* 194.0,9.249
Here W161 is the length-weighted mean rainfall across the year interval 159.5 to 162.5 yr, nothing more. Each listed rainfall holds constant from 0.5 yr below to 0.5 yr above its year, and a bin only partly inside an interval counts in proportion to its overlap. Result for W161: 13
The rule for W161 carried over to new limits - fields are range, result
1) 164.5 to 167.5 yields 13.9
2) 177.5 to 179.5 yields 13.4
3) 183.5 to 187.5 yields 11.1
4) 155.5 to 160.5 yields 12.2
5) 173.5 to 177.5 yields 13.9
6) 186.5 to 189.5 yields 9.83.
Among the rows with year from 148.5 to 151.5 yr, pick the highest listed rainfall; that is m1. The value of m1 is 10.3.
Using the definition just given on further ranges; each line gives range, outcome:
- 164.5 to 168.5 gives 14.03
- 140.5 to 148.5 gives 10.78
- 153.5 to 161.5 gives 12.98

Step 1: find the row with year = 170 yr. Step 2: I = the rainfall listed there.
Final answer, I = 14.12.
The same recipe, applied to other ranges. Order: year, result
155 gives 11.28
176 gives 13.84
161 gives 12.98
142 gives 10.65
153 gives 10.72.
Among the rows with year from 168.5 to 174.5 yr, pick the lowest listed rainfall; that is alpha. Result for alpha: 13.98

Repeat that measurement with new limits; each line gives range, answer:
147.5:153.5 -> 9.854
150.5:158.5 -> 10.3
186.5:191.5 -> 9.028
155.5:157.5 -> 11.56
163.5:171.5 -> 13.6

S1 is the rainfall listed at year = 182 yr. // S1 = 12.55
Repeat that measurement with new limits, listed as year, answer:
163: 13.45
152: 10.43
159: 12.43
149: 10.09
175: 14.05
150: 10.16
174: 14.05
